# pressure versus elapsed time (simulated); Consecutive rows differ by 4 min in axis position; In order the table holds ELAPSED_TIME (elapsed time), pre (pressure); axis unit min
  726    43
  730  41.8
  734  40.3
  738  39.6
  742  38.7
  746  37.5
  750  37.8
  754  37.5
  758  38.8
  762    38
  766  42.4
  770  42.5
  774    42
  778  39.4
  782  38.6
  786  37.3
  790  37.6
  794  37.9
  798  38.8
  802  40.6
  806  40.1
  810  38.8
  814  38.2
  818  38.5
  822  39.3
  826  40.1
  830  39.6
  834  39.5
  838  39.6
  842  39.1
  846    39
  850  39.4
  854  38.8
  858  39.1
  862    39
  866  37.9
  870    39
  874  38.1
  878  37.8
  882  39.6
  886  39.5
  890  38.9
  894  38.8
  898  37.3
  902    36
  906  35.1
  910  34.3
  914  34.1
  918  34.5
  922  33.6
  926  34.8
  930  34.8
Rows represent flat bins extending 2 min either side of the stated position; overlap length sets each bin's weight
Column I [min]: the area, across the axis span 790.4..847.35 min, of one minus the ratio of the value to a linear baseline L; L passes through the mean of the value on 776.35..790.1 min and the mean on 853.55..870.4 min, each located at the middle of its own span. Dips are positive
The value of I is -1.0 min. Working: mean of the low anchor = 38.3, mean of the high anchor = 38.7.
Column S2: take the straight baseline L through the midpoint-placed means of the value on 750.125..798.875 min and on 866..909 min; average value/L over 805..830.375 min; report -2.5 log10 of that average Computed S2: -0.01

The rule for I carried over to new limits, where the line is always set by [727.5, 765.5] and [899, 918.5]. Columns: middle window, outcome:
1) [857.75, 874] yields -1.2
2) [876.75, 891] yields -1.4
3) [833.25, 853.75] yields -1.5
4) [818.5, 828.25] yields -0.6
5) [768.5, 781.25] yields -0.9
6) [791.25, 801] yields -0.2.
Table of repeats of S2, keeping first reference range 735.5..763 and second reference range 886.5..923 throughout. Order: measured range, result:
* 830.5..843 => -0.07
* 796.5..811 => -0.06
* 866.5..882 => -0.06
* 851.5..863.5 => -0.06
